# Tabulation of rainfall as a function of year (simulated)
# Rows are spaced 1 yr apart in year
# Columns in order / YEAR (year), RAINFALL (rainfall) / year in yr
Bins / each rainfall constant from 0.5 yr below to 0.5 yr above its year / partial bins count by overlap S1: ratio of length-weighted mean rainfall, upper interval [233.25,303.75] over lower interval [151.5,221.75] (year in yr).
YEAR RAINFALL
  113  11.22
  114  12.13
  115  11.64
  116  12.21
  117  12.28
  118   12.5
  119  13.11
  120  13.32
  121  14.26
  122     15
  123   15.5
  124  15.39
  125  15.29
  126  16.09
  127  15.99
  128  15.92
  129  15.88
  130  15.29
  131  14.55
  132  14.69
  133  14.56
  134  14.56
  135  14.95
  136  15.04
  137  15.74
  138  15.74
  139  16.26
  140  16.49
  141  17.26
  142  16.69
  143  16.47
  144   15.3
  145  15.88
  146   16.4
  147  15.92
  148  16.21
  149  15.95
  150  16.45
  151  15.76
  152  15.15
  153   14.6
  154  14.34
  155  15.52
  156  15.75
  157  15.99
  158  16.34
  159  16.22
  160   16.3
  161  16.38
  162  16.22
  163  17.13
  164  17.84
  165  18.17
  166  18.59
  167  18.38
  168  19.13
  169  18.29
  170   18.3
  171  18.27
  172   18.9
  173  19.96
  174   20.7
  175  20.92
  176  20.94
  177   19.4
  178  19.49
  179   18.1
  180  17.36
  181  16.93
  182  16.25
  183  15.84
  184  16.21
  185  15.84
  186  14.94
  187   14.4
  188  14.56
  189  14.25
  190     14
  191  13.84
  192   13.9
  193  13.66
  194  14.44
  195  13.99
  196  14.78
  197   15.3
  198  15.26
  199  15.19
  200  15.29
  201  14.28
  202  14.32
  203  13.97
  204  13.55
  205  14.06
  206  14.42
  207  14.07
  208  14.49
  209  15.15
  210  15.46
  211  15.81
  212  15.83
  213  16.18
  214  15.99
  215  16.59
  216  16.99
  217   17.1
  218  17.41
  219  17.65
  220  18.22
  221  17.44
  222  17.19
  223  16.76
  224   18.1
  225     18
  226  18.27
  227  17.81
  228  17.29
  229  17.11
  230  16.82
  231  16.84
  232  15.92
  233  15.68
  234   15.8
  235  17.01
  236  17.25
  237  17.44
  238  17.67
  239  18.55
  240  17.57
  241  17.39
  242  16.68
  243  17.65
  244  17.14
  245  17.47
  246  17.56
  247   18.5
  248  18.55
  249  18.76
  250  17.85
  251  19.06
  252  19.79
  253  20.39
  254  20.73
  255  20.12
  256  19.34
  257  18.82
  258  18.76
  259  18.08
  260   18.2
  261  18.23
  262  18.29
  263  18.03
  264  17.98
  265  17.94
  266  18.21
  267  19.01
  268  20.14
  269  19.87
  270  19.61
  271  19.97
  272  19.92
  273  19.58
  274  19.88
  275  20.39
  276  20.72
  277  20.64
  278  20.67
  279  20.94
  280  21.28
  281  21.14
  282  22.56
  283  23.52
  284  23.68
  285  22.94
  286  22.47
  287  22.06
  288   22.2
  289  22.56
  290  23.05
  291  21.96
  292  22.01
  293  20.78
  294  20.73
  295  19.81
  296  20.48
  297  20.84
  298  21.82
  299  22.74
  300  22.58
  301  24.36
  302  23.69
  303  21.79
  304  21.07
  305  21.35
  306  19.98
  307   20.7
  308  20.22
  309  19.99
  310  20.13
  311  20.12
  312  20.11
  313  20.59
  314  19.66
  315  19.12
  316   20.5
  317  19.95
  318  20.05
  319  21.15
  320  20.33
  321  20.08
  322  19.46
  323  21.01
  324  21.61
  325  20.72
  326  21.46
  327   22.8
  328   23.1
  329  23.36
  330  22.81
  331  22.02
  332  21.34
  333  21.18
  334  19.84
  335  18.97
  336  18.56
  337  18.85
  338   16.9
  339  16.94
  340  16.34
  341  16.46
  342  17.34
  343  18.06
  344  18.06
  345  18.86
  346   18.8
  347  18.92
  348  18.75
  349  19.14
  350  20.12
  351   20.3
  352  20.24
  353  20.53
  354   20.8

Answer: 1.22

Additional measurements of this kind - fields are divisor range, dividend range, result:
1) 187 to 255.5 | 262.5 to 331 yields 1.27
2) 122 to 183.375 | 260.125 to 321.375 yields 1.24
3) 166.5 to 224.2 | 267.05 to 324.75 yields 1.29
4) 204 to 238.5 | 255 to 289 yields 1.22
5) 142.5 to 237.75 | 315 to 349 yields 1.21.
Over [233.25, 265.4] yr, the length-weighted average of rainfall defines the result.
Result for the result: 18.2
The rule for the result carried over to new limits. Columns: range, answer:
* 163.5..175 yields 18.9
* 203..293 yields 18.5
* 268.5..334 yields 21.2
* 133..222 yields 16.2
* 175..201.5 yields 15.8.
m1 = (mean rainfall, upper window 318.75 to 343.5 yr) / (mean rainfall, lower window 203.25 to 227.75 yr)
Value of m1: 1.2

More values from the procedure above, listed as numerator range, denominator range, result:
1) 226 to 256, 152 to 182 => 1.01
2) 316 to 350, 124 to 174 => 1.21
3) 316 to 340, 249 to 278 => 1.06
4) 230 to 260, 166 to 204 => 1.09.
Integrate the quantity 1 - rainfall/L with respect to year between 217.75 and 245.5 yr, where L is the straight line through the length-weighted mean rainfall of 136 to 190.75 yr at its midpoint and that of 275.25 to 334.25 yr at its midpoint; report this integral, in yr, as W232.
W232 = 2.5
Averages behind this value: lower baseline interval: 16.8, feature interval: 17.3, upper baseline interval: 21.4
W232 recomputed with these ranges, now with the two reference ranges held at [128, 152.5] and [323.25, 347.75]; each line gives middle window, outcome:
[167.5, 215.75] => 1.84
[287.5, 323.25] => -3.61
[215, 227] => -0.10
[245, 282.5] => -2.38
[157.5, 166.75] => -0.51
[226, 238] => 0.47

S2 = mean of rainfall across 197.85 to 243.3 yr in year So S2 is 16.4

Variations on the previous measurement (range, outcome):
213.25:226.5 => 17.3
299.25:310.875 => 21.4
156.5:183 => 18.1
